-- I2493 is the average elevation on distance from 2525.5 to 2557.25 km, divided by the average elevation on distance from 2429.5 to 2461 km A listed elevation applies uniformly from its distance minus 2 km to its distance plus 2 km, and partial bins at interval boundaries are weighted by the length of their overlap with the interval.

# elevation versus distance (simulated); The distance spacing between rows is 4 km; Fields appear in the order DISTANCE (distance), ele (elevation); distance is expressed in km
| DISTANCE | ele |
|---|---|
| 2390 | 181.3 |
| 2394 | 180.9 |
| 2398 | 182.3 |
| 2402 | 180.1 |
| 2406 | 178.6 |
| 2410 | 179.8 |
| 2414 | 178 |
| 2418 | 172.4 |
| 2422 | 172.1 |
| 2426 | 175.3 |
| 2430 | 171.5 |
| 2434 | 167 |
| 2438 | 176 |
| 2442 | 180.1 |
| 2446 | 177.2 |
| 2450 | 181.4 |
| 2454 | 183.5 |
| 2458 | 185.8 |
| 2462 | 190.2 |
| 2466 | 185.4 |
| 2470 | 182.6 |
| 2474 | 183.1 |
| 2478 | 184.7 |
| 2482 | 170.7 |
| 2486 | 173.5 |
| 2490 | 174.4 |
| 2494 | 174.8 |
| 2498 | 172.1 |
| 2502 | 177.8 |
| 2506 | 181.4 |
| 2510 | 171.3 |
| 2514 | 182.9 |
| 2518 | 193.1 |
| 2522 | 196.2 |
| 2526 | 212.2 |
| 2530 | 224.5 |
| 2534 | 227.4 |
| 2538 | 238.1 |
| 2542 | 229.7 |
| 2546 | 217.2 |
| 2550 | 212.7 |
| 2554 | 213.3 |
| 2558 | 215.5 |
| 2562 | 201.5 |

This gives 1.2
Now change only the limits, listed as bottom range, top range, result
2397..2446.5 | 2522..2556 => 1.25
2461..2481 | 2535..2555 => 1.21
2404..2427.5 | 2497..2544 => 1.14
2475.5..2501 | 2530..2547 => 1.30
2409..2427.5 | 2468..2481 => 1.04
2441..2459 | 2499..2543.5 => 1.11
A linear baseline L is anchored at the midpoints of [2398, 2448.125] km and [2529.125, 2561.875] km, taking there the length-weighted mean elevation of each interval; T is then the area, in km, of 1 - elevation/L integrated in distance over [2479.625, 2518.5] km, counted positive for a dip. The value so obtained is 5.2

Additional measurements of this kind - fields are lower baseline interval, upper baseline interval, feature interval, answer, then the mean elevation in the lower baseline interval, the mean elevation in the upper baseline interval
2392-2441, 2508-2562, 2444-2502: 3.70 km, 176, 210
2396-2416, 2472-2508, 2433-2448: 0.25 km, 180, 177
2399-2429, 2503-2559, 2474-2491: 1.57 km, 177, 208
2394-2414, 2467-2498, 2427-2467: -0.20 km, 180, 178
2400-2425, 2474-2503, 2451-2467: -0.89 km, 177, 176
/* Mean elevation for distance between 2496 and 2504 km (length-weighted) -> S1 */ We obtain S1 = 175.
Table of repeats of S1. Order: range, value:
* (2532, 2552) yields 225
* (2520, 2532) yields 211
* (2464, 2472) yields 184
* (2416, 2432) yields 173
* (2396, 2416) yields 180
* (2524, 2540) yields 226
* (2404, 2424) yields 176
